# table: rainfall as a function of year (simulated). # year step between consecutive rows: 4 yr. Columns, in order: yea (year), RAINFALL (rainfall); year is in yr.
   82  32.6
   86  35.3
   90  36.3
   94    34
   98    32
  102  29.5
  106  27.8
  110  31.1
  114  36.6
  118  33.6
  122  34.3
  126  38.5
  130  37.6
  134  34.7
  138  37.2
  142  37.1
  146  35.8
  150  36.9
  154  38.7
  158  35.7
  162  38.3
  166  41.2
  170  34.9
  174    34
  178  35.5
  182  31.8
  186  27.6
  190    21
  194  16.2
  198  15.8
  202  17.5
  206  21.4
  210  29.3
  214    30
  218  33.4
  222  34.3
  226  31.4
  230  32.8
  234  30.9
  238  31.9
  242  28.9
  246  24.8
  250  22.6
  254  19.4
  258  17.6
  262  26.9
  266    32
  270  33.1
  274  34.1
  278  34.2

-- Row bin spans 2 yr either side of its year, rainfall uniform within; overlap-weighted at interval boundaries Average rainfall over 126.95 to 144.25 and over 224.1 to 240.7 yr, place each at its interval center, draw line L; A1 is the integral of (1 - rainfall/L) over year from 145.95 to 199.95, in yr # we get 5.3 yr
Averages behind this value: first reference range 36.8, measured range 31.5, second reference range 31.6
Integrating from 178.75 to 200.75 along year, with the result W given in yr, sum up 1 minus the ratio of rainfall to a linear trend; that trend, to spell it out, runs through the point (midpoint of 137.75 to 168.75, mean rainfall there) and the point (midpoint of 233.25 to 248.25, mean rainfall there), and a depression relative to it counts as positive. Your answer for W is 7.1 yr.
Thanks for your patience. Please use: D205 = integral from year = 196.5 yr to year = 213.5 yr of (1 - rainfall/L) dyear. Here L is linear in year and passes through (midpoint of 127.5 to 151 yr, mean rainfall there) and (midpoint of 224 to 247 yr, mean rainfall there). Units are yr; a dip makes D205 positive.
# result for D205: 5.4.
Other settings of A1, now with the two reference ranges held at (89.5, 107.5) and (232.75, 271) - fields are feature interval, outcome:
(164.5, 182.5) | -4.0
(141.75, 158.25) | -3.8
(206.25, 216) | -0.1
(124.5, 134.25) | -2.1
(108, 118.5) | -0.9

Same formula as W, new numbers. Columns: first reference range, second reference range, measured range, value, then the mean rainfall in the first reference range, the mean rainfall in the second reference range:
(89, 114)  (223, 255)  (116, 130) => -1.9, 32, 28.3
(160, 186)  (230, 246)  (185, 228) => 9.6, 35.3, 30.1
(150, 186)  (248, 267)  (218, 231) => -2.3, 35.8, 23.3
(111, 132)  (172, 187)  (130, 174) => -3.7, 35.9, 32.5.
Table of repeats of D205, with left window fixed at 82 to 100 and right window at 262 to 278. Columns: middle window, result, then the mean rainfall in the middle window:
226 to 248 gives 1.86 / 30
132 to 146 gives -1.05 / 36.3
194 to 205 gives 5.36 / 17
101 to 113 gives 1.40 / 30.1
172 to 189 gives 0.90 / 31.6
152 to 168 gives -2.37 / 38.5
